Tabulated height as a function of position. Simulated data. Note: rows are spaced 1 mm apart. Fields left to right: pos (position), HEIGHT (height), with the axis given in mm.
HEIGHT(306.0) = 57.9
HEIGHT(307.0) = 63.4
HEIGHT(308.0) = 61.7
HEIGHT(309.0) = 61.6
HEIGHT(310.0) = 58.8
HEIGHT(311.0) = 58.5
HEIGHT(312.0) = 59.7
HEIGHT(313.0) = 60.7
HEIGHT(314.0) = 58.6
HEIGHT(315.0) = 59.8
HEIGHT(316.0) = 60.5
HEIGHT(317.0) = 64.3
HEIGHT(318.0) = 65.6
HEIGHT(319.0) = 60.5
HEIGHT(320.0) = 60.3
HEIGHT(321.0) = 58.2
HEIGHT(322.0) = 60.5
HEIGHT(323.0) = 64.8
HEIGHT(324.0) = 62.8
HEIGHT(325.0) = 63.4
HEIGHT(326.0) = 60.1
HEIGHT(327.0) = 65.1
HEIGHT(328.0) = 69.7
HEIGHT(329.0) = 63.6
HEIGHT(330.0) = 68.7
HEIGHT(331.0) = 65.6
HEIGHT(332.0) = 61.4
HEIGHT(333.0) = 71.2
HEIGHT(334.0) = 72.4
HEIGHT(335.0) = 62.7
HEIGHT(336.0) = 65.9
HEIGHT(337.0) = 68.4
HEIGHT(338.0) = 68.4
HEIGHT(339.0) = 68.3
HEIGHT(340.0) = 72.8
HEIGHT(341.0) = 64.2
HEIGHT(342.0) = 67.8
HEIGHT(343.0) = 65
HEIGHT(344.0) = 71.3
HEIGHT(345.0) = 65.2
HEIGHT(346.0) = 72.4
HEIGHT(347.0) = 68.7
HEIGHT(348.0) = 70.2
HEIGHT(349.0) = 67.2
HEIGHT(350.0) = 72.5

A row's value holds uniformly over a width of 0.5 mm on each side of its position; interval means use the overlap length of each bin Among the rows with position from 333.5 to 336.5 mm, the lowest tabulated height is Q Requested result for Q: 62.7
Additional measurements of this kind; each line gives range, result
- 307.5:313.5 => 58.5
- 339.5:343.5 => 64.2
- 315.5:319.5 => 60.5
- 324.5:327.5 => 60.1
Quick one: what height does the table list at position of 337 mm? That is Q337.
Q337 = 68.4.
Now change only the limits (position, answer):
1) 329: 63.6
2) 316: 60.5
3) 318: 65.6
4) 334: 72.4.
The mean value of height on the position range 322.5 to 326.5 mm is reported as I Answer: 62.8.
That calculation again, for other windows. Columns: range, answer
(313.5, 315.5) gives 59.2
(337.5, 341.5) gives 68.4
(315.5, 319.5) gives 62.7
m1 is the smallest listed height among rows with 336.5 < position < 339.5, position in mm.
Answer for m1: 68.3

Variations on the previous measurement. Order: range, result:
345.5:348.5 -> 68.7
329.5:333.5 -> 61.4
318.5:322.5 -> 58.2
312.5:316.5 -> 58.6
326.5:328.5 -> 65.1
